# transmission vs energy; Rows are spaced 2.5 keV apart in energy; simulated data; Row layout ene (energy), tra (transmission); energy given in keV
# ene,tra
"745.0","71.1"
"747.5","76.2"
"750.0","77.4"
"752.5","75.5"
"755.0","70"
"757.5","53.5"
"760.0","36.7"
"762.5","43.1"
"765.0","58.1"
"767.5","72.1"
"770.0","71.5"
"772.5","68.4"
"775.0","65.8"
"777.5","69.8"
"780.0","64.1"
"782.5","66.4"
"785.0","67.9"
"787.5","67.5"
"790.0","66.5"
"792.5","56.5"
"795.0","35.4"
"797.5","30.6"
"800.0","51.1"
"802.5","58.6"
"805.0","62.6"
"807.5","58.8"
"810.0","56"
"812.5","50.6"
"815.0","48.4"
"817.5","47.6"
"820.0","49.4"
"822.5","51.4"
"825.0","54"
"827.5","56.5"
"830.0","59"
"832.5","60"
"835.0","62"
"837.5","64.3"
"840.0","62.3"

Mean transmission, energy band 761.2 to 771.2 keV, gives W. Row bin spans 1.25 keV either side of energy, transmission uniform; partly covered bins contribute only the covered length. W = 61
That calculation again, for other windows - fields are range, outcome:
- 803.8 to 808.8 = 60.6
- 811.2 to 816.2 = 49.6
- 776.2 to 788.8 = 67.1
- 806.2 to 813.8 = 55.1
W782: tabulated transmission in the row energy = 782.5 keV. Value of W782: 66.4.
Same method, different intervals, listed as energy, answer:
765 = 58.1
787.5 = 67.5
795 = 35.4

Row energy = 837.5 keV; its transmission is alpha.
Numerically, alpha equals 64.3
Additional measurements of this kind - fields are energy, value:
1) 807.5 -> 58.8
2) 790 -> 66.5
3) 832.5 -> 60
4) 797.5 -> 30.6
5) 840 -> 62.3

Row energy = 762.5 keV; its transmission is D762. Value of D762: 43.1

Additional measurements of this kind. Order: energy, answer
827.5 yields 56.5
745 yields 71.1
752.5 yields 75.5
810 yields 56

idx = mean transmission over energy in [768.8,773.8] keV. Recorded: 69.9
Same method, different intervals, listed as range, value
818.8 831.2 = 54.1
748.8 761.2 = 62.7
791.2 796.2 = 46.3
